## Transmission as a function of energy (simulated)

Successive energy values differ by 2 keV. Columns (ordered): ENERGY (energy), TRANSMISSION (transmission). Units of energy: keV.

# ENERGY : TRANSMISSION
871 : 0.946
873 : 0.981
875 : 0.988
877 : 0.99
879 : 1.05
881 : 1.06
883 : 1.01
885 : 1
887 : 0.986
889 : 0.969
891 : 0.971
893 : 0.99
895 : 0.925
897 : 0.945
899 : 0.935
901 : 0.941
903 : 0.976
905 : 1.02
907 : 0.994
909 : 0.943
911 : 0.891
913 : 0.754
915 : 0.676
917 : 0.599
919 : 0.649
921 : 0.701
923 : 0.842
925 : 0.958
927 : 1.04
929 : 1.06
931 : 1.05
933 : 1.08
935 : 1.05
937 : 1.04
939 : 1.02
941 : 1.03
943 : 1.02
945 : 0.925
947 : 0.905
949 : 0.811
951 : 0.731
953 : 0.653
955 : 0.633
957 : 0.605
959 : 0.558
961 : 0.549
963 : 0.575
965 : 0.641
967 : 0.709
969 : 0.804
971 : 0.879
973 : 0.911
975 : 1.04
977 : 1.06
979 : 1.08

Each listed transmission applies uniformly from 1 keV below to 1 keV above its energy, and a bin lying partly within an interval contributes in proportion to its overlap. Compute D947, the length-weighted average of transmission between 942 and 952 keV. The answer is 0.878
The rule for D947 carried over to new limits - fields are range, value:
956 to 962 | 0.571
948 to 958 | 0.687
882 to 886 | 1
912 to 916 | 0.715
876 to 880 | 1.02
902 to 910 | 0.983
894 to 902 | 0.936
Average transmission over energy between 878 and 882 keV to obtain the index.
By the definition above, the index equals 1.06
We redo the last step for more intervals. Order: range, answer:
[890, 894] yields 0.98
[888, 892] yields 0.97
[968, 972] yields 0.842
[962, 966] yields 0.608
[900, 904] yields 0.958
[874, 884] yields 1.02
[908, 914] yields 0.863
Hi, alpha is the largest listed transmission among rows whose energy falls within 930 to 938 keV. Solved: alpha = 1.08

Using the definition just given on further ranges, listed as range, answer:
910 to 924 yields 0.891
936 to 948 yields 1.04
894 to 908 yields 1.02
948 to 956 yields 0.811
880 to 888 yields 1.06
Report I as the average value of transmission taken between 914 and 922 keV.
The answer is 0.656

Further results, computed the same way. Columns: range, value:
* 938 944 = 1.02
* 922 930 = 0.975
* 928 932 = 1.06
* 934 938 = 1.04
